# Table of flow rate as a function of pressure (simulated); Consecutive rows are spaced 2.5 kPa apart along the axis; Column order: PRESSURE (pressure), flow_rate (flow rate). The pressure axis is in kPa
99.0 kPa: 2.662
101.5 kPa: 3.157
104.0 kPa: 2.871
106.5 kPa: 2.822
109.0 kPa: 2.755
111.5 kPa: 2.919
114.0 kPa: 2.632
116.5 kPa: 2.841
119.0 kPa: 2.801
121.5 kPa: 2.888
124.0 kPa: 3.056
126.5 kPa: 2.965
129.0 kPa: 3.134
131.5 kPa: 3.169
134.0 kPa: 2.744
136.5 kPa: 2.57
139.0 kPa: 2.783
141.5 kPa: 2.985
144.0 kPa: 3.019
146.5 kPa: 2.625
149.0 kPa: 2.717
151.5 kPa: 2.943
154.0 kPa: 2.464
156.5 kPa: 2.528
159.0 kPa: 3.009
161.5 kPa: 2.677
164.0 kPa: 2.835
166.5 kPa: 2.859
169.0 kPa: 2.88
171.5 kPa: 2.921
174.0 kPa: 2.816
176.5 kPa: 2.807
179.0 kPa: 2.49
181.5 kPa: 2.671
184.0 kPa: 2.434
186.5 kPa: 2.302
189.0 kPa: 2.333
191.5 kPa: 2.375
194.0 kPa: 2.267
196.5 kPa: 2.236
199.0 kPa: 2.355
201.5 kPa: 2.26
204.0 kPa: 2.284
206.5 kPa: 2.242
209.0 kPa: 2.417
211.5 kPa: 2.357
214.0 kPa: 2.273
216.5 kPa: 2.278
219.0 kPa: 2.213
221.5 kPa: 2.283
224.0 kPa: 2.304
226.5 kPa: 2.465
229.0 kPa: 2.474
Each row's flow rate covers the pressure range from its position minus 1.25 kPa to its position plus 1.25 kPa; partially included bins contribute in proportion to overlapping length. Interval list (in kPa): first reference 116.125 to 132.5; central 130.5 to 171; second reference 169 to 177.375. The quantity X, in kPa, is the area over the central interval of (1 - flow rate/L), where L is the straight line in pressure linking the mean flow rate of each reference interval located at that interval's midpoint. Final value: 1.6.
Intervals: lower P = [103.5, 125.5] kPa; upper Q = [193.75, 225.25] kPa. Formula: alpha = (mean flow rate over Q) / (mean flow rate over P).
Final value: 0.81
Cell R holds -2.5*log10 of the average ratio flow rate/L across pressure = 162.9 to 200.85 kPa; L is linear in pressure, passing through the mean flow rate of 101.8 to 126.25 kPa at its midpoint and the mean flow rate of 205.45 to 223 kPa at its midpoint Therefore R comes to -0.036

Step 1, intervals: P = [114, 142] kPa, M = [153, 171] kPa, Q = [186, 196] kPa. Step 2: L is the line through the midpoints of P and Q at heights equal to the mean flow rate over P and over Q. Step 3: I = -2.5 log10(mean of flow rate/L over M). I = -0.08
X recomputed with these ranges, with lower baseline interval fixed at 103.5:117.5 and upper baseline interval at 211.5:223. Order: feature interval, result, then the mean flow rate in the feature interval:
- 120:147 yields -2.22 kPa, 2.91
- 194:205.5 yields 0.38 kPa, 2.28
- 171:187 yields -1.12 kPa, 2.64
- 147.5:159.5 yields -0.57 kPa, 2.71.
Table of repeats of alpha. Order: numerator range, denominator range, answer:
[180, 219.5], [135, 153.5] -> 0.84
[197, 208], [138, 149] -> 0.80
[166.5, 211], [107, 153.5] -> 0.87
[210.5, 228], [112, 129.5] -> 0.80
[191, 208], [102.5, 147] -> 0.80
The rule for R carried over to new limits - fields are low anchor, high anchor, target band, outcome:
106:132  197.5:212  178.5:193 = 0.008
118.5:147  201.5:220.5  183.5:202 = 0.053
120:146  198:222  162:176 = -0.088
